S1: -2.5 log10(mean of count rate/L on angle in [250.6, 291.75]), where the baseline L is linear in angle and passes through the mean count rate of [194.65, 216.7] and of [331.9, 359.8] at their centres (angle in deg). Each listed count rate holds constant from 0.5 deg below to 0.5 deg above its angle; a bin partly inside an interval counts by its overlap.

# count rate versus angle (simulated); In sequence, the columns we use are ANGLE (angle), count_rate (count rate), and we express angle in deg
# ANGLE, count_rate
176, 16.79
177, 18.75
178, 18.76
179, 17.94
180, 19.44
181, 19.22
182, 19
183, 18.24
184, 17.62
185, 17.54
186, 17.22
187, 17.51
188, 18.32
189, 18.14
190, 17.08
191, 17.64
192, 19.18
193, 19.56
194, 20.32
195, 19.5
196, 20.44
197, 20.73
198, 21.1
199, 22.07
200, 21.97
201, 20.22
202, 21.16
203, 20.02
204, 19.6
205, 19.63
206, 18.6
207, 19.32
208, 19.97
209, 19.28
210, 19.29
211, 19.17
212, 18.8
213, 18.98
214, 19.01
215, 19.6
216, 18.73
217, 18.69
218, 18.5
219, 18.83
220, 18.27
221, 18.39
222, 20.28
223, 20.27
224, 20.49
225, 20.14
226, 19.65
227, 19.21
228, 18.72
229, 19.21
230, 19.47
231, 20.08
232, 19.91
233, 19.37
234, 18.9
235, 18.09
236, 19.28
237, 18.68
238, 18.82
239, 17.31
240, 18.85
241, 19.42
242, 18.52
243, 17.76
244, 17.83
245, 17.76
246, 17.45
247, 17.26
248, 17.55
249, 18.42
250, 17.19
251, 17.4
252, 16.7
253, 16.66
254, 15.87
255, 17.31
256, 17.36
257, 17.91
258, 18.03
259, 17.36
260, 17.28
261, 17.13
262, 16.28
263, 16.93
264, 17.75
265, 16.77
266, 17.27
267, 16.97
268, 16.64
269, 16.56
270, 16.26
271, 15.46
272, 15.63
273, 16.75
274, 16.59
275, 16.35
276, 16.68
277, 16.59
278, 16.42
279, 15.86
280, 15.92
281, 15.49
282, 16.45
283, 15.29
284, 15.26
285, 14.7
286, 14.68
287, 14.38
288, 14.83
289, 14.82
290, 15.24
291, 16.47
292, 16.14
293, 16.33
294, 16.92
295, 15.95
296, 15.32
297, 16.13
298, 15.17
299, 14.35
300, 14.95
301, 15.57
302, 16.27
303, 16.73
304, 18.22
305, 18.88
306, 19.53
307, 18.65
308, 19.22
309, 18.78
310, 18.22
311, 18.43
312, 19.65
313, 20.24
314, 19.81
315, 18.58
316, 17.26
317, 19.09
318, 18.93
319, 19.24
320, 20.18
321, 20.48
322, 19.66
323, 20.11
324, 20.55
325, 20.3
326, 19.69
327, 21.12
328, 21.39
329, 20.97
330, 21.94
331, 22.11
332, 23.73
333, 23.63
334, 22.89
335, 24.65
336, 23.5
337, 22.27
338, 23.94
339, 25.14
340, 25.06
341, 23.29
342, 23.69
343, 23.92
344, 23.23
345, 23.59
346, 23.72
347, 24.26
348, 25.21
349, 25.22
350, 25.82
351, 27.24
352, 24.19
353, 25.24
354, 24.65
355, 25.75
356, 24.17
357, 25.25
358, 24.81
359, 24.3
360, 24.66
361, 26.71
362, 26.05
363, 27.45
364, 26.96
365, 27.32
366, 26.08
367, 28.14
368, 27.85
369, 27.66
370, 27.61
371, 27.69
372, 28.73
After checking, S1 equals 0.32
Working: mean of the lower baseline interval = 19.9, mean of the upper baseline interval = 24.4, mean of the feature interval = 16.3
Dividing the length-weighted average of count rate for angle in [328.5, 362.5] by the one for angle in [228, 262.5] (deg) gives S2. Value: 1.3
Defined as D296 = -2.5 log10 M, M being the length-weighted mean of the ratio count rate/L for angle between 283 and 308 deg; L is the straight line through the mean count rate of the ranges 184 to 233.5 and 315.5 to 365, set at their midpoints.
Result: 0.34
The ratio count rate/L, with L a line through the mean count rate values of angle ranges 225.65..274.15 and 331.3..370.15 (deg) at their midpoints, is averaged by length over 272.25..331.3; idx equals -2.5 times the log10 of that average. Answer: 0.22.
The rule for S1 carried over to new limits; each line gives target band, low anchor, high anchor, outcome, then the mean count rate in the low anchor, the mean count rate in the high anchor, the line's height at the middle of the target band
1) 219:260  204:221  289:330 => 0.02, 19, 18.2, 18.8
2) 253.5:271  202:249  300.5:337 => 0.14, 19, 20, 19.4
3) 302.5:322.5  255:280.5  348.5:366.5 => 0.12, 16.8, 25.7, 21.2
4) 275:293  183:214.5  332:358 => 0.38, 19.3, 24.4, 22.3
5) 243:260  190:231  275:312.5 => 0.04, 19.6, 16.4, 18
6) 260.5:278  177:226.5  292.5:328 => 0.13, 19.2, 18.3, 18.7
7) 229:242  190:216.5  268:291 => -0.06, 19.7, 15.8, 18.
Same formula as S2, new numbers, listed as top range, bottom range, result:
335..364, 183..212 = 1.28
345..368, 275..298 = 1.63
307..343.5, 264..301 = 1.33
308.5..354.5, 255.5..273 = 1.30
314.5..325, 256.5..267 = 1.13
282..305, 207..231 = 0.82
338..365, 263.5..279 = 1.51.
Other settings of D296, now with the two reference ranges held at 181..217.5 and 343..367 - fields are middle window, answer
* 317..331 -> 0.18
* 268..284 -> 0.35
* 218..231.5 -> 0.05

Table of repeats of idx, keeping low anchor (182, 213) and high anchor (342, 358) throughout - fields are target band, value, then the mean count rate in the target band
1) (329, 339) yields 0.05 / 23.2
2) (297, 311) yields 0.32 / 17.3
